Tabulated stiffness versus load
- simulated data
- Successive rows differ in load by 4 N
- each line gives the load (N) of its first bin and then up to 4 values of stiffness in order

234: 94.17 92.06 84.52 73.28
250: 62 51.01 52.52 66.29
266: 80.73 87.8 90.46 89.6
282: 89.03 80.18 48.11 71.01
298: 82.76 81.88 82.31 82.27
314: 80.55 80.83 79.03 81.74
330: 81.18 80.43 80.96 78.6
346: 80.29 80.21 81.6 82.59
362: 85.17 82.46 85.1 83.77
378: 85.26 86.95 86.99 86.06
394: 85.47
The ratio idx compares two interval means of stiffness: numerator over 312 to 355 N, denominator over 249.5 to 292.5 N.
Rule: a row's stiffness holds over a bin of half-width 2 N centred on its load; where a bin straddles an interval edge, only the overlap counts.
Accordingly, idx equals 1.10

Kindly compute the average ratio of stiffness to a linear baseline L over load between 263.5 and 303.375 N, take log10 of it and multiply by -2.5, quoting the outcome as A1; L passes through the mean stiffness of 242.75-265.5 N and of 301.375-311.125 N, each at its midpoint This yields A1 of -0.090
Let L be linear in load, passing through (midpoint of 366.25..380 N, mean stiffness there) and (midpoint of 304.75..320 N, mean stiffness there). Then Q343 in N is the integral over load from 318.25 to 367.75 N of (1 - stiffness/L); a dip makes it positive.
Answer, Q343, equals 1.1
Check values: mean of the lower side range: 81.4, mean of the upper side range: 84.4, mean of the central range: 81.2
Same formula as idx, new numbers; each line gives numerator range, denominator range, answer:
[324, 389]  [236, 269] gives 1.17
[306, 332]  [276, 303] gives 1.05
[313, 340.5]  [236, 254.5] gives 1.09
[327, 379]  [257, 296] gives 1.08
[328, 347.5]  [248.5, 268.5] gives 1.27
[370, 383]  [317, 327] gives 1.06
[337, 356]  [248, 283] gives 1.09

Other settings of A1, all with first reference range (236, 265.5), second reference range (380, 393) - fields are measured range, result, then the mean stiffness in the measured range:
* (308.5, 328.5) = -0.04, 80.9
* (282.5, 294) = 0.08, 68.6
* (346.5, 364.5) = 0.01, 82.2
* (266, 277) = -0.21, 87.6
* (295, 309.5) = -0.08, 81.5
